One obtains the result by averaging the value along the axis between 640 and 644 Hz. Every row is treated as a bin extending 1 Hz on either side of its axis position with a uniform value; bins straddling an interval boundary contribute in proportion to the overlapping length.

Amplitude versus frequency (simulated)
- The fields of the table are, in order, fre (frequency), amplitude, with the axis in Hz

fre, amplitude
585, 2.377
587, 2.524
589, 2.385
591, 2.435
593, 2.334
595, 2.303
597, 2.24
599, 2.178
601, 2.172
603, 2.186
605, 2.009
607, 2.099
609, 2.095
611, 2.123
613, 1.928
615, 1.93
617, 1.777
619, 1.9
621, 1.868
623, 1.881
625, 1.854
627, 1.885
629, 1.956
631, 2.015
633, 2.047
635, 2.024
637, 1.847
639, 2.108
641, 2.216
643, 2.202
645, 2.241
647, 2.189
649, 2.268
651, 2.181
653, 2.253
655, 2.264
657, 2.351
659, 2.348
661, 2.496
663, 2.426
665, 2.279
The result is 2.21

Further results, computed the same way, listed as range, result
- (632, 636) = 2.04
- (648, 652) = 2.22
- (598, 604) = 2.18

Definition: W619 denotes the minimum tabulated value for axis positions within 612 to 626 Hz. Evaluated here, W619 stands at 1.777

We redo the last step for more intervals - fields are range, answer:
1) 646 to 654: 2.181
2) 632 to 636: 2.024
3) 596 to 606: 2.009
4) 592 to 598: 2.24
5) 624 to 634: 1.854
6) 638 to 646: 2.108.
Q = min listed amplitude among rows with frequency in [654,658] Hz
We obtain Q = 2.264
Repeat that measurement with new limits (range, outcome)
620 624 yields 1.868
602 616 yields 1.928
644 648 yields 2.189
